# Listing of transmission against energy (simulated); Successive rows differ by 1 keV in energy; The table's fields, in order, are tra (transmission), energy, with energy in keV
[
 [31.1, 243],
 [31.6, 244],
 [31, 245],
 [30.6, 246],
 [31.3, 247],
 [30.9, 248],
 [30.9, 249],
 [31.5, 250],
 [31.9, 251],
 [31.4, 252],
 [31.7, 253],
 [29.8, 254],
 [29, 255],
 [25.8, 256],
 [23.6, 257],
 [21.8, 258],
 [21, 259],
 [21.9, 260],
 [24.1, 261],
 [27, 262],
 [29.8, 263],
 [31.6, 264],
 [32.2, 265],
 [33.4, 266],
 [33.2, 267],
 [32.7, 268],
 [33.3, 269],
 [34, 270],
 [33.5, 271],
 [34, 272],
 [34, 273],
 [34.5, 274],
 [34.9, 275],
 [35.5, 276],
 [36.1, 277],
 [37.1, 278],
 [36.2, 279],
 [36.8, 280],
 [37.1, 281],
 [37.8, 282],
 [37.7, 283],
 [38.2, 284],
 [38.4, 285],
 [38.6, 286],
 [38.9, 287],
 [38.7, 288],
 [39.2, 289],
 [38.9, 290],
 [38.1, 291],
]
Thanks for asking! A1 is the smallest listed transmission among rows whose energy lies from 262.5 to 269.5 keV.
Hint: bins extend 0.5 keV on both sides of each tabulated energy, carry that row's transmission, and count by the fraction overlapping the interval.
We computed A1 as 29.8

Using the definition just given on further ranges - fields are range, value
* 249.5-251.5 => 31.5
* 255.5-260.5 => 21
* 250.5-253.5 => 31.4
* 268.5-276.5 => 33.3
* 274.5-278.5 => 34.9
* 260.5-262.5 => 24.1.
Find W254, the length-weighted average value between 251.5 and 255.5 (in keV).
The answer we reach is 30.5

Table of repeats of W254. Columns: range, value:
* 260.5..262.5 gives 25.6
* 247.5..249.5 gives 30.9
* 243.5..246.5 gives 31.1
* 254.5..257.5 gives 26.1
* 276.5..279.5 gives 36.5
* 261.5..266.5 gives 30.8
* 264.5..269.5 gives 33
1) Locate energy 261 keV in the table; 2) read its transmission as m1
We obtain 24.1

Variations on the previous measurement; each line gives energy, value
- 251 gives 31.9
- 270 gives 34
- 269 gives 33.3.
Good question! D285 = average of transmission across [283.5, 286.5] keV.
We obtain 38.4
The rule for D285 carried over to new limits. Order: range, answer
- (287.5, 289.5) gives 39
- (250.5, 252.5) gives 31.6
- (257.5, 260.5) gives 21.6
